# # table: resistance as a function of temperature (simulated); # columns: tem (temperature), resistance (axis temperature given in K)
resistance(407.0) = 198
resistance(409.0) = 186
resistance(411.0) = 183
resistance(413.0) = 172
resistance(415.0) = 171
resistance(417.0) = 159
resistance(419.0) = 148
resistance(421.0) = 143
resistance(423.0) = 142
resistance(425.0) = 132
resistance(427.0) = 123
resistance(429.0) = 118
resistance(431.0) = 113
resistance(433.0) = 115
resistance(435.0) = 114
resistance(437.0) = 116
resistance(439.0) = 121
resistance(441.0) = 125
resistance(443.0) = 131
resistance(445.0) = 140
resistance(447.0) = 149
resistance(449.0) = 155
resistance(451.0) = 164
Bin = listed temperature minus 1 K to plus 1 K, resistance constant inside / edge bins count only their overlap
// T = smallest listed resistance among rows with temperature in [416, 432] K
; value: 113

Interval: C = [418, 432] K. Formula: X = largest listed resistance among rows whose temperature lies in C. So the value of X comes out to 148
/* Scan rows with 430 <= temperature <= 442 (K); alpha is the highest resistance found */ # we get 125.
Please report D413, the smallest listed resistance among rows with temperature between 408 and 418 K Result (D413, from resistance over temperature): 159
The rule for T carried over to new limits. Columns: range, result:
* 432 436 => 114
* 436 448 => 116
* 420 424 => 142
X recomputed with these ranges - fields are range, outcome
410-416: 183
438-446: 140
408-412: 186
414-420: 171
